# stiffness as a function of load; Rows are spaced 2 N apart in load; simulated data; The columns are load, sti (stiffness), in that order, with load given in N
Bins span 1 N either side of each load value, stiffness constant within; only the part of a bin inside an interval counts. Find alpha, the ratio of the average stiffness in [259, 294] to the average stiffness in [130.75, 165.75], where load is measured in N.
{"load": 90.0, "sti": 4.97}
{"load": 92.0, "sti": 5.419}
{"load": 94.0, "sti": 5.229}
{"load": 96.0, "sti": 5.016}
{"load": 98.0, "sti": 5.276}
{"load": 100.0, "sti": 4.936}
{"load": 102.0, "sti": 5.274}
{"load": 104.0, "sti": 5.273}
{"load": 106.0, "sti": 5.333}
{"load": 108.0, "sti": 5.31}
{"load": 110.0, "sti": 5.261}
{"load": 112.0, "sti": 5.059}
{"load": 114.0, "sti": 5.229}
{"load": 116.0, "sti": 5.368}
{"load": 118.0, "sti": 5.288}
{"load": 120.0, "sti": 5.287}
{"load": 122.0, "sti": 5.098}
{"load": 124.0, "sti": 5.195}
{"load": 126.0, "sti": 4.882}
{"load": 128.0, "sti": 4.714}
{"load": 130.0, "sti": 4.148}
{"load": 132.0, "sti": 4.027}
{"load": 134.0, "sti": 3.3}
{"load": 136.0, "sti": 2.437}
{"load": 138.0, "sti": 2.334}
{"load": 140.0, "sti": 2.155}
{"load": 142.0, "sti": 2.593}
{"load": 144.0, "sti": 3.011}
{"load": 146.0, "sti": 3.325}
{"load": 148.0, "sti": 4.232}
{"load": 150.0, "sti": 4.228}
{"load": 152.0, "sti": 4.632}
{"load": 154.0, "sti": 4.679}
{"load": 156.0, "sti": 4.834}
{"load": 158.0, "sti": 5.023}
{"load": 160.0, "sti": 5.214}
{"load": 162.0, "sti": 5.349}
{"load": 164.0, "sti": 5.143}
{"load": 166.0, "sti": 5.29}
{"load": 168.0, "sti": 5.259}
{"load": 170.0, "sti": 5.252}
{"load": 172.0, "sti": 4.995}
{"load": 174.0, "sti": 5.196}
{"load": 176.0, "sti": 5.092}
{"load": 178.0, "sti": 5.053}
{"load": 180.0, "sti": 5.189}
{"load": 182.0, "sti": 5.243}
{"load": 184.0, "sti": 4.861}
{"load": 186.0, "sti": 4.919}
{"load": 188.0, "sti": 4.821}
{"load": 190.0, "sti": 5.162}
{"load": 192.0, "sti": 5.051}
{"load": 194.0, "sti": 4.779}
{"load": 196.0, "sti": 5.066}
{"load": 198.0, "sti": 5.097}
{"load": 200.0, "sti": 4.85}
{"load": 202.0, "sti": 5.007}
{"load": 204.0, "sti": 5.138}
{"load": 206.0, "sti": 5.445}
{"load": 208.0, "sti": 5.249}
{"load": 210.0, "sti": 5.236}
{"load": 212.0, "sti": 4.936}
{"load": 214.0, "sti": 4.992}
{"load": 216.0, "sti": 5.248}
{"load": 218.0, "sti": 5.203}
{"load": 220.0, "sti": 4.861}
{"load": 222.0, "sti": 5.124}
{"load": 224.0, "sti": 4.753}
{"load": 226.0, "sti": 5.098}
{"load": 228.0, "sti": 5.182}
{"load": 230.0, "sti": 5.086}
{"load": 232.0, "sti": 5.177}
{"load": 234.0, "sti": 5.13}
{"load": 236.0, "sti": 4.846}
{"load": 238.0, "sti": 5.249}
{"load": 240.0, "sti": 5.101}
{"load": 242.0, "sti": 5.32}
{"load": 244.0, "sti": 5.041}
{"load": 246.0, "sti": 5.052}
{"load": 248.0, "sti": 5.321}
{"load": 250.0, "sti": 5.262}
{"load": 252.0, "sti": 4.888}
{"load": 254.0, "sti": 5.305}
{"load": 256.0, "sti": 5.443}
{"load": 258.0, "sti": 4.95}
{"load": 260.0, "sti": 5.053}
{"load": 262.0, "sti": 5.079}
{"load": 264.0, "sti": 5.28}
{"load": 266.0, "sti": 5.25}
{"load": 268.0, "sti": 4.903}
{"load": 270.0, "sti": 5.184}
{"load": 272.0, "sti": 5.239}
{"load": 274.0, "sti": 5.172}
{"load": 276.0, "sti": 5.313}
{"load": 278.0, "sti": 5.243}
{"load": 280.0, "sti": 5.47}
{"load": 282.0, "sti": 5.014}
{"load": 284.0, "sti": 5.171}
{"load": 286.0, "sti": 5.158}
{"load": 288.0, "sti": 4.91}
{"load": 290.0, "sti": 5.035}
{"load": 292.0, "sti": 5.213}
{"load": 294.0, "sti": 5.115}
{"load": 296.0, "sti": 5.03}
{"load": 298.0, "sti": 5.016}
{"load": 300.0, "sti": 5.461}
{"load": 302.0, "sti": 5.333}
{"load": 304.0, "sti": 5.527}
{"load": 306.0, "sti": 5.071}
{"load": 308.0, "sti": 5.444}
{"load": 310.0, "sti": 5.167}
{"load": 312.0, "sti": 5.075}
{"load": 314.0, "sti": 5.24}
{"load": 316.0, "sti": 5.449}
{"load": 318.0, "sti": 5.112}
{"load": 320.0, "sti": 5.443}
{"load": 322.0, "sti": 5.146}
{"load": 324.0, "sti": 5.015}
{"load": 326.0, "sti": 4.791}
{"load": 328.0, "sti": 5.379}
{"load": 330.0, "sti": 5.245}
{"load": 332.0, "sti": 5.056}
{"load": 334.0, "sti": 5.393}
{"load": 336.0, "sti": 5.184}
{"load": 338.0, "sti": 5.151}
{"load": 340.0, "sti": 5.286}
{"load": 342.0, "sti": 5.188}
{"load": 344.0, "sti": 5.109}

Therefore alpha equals 1.31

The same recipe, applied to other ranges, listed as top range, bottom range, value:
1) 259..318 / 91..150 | 1.16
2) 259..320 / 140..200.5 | 1.10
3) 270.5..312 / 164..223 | 1.02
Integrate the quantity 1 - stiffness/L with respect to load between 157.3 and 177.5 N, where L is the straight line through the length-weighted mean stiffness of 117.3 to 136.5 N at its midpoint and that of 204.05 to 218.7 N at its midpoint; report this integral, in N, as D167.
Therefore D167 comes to -1.53 N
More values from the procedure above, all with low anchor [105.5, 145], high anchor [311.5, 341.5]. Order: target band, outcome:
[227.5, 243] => -1.1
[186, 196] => -0.8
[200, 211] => -1.3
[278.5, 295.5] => -0.4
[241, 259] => -1.2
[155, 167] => -1.9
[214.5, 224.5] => -0.7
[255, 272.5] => -0.8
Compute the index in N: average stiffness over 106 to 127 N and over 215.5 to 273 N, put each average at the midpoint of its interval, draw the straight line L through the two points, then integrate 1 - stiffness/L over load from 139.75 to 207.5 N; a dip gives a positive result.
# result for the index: 5.2 N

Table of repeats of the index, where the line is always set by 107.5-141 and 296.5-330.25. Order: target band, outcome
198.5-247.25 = -2.68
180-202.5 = -1.44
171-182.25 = -1.19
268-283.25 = -0.45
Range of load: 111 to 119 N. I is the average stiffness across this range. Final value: 5.24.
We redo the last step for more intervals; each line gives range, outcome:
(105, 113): 5.24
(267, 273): 5.11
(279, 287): 5.2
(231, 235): 5.15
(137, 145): 2.52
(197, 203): 4.98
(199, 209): 5.14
